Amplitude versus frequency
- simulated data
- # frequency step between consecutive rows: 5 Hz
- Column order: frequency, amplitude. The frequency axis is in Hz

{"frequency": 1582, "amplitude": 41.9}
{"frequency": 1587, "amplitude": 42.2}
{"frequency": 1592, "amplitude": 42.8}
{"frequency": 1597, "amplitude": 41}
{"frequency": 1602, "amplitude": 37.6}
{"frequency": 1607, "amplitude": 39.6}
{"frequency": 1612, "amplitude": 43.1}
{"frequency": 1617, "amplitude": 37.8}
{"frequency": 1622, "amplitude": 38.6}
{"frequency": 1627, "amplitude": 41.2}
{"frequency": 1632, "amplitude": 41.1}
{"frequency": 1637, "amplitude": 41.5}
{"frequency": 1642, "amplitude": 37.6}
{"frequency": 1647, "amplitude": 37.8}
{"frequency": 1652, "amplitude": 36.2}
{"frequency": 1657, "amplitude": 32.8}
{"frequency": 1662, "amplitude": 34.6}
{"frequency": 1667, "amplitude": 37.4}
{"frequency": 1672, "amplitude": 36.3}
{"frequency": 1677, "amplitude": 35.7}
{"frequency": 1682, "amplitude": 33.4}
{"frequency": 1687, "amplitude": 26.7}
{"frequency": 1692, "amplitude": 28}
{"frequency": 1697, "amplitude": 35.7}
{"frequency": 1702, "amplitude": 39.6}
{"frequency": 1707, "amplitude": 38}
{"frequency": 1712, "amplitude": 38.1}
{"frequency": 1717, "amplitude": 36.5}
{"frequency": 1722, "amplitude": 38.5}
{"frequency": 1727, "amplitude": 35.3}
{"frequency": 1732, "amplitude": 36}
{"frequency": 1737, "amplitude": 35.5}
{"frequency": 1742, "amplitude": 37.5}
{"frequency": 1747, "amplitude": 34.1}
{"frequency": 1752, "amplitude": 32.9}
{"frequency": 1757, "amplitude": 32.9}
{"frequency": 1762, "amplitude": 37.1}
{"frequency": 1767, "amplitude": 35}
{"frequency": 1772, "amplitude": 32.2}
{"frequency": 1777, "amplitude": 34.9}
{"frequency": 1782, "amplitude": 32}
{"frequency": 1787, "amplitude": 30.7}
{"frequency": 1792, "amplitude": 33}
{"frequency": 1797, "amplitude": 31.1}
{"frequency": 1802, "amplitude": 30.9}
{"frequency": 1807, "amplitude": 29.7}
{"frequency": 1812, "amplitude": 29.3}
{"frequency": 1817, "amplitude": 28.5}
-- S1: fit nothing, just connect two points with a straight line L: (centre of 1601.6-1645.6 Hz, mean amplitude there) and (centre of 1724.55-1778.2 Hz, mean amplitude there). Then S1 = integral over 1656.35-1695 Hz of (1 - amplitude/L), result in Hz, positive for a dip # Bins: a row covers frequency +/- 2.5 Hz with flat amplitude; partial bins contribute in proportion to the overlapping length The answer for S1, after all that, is 4.8 Hz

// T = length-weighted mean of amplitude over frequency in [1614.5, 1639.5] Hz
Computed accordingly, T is 40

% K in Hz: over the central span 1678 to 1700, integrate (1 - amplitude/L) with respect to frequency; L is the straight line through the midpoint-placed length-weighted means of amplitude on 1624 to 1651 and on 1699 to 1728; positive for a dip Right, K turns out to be 3.95 Hz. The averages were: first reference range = 39.6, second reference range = 37.8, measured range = 31.5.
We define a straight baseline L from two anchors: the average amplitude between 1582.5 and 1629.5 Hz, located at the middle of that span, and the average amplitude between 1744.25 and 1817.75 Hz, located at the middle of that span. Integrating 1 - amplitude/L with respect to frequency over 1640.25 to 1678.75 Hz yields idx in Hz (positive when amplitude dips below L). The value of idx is 2.0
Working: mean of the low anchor 40.5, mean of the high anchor 32.4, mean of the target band 36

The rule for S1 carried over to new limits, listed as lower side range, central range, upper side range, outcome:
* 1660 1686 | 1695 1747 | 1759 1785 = -3.54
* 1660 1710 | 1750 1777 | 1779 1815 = -1.75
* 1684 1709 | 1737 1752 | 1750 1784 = -0.66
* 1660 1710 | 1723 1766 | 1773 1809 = -2.93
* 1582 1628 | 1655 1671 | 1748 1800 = 1.20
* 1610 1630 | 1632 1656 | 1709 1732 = 0.71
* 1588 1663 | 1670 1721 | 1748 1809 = 1.74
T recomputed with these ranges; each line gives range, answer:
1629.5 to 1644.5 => 40.1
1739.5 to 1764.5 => 34.9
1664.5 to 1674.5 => 36.9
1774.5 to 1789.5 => 32.5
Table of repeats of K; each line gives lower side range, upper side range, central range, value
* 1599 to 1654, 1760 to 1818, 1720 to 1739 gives -0.8 Hz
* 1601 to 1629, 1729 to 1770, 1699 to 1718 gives -0.8 Hz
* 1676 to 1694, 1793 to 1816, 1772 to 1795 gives -1.7 Hz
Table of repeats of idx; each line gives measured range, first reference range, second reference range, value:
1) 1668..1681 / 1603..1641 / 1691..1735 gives 0.75 Hz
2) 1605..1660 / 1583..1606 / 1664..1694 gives -2.11 Hz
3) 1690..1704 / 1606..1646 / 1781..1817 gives 0.65 Hz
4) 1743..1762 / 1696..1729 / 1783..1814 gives 0.15 Hz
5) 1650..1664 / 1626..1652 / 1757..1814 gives 1.48 Hz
